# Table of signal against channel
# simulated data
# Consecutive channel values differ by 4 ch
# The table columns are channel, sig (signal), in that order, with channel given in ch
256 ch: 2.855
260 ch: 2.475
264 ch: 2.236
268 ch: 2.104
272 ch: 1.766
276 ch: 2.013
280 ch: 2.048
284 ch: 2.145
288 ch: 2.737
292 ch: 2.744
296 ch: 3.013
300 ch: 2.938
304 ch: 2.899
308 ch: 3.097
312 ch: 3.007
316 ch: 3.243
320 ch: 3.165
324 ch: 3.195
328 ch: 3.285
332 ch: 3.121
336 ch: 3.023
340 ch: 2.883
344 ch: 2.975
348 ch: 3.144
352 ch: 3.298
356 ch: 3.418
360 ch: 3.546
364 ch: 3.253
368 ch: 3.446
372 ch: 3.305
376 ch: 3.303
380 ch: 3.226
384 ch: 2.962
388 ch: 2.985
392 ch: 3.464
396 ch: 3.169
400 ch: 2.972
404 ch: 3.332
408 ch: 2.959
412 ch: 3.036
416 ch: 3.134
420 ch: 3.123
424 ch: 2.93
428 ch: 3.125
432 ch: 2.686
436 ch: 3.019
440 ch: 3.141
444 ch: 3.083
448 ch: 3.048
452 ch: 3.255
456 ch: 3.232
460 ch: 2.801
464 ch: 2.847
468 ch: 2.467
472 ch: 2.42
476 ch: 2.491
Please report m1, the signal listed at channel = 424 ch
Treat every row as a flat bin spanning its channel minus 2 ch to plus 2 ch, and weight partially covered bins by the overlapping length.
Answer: 2.93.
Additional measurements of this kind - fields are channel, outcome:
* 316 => 3.243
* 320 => 3.165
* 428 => 3.125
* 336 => 3.023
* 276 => 2.013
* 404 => 3.332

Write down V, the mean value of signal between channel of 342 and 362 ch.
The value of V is 3.28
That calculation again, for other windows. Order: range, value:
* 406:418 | 3.04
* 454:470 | 2.84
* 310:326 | 3.15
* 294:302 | 2.98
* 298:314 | 2.99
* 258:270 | 2.27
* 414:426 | 3.06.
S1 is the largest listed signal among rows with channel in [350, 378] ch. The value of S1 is 3.546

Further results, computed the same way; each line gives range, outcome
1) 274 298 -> 3.013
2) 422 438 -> 3.125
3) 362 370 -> 3.446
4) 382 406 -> 3.464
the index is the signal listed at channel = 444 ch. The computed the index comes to 3.083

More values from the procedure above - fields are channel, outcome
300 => 2.938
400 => 2.972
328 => 3.285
